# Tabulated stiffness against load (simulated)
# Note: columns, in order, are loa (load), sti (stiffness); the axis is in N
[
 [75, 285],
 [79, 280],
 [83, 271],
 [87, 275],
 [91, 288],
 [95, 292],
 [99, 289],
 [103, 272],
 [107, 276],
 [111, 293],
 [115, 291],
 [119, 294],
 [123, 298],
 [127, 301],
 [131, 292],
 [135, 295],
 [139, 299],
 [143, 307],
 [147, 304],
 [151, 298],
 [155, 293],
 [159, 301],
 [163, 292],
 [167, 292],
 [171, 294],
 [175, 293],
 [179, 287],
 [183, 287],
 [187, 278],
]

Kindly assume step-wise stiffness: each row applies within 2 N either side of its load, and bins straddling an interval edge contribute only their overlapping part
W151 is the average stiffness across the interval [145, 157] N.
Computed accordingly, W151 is 298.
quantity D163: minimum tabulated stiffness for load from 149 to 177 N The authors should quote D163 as 292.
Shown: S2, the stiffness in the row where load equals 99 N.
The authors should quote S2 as 289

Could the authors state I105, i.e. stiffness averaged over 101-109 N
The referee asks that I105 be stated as 274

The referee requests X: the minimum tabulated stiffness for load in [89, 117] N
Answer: 272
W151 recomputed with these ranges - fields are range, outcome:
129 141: 295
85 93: 282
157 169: 295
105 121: 288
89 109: 283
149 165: 296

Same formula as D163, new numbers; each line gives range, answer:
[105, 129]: 276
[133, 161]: 293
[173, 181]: 287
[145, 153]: 298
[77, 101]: 271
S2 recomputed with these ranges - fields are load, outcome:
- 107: 276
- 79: 280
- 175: 293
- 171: 294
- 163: 292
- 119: 294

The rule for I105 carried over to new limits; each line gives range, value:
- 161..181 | 292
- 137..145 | 303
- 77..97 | 281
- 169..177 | 294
